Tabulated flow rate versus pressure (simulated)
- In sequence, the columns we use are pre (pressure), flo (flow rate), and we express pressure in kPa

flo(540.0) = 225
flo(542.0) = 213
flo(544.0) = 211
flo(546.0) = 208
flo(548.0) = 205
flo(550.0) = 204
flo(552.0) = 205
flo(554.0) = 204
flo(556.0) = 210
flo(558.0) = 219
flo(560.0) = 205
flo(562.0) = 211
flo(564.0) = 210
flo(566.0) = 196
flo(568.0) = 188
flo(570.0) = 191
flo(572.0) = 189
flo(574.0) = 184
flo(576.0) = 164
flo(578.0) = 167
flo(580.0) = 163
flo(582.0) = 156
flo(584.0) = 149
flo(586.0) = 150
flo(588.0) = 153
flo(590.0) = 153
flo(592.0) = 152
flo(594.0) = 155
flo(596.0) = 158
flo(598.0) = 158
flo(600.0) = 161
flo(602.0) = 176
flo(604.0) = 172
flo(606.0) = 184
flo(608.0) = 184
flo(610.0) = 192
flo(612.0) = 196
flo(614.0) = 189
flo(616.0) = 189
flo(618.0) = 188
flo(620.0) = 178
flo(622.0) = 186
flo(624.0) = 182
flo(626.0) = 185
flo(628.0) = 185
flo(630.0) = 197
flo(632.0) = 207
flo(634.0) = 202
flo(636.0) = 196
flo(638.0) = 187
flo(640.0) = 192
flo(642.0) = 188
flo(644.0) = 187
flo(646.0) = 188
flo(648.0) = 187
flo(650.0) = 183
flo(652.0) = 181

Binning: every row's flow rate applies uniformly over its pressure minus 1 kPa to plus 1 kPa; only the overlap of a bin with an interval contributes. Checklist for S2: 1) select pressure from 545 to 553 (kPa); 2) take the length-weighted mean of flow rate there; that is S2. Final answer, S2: 206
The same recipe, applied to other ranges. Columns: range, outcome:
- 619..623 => 182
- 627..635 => 198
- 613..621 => 186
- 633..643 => 193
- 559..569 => 202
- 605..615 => 189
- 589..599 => 155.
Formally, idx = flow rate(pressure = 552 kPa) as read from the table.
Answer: 205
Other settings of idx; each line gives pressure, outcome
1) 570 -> 191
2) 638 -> 187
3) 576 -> 164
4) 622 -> 186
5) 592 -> 152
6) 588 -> 153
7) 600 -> 161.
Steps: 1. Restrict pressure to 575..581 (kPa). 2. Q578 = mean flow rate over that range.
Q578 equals 165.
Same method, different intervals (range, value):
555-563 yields 211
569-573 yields 190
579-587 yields 154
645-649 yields 188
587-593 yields 153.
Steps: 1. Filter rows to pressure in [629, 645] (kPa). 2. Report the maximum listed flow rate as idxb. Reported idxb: 207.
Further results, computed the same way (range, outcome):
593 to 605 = 176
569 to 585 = 191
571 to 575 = 189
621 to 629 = 186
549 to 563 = 219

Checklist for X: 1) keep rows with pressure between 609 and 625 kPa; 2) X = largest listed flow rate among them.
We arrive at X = 196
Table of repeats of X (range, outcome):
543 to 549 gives 211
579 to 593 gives 163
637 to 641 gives 192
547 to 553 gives 205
